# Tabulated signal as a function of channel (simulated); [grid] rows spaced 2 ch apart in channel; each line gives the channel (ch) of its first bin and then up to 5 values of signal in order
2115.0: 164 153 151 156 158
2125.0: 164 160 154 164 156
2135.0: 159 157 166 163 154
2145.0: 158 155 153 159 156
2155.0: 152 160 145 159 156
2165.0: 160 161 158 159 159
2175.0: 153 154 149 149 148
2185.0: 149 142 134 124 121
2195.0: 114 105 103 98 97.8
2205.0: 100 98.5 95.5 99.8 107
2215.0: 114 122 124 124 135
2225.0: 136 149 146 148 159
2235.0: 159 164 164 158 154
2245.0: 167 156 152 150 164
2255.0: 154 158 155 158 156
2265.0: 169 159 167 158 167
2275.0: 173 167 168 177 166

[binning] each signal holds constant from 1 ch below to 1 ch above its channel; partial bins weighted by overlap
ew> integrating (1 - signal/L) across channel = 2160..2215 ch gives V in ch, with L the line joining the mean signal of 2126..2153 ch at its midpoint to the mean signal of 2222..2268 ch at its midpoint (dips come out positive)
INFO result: 9.0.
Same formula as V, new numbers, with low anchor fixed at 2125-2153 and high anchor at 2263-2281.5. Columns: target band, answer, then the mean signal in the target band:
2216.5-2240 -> 2.75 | 145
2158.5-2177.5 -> 0.40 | 157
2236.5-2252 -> 0.63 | 158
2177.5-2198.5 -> 3.65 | 133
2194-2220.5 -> 9.15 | 106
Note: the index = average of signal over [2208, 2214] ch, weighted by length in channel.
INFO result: 101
